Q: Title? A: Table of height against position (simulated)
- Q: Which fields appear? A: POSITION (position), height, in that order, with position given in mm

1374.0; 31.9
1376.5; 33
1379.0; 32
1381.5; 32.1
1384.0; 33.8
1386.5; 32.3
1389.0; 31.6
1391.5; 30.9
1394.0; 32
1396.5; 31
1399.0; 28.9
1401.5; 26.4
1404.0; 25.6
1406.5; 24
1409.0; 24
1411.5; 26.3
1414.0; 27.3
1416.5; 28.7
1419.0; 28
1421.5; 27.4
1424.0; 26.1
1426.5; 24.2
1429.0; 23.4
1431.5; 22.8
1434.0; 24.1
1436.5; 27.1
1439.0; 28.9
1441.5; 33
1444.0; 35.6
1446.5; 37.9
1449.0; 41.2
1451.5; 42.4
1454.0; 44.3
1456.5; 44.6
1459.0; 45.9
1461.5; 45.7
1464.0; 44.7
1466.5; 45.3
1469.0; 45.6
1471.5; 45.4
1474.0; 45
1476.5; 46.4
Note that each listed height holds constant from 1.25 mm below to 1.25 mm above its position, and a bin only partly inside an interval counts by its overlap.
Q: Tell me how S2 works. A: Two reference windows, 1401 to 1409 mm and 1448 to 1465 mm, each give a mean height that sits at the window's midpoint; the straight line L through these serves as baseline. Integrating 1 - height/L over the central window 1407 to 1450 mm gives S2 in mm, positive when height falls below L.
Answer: 6.6 mm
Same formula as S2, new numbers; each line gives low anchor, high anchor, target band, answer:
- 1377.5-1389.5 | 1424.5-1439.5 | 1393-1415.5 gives 1.5 mm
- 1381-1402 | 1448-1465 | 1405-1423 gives 4.6 mm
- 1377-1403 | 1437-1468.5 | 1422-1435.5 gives 4.6 mm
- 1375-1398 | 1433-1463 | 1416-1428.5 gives 3.1 mm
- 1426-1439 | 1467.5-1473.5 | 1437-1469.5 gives -4.3 mm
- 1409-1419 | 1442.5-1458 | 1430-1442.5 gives 3.1 mm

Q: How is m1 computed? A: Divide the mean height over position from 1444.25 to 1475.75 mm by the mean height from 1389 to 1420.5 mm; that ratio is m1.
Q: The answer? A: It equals 1.6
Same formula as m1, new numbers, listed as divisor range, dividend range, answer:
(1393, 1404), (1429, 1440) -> 0.87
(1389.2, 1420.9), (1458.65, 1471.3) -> 1.63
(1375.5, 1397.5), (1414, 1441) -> 0.82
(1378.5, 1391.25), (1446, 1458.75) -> 1.32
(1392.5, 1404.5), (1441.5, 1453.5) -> 1.34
